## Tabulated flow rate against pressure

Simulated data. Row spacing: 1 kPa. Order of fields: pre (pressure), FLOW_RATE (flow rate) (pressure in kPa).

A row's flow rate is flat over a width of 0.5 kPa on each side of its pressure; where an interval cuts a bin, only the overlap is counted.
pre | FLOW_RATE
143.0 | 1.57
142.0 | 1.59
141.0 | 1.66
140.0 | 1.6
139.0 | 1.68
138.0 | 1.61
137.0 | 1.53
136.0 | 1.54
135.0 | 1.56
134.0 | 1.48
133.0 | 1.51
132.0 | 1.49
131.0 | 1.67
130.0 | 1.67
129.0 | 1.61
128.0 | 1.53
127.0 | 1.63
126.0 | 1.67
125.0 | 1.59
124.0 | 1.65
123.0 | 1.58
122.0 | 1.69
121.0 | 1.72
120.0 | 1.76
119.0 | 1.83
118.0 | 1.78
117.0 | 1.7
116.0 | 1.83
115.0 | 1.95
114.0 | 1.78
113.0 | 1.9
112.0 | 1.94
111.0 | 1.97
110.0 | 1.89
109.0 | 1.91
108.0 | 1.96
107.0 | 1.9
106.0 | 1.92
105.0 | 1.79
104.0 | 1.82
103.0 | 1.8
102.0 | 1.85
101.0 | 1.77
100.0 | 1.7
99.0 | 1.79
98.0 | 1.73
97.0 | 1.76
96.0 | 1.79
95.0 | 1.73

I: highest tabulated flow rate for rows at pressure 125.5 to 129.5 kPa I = 1.67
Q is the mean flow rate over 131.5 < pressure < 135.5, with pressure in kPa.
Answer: 1.51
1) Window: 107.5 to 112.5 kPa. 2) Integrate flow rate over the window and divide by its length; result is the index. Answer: 1.93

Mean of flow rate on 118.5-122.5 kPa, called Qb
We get 1.75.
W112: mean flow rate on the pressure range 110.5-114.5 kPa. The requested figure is 1.9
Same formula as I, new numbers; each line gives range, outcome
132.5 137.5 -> 1.56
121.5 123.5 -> 1.69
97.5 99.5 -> 1.79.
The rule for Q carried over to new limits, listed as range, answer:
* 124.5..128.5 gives 1.6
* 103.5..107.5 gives 1.86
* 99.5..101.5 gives 1.73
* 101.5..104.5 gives 1.82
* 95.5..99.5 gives 1.77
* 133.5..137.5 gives 1.53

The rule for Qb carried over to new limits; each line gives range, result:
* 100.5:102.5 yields 1.81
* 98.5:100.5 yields 1.75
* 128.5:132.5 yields 1.61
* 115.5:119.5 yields 1.79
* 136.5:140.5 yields 1.6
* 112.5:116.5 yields 1.86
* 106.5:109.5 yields 1.92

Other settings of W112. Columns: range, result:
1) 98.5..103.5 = 1.78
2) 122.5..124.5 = 1.61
